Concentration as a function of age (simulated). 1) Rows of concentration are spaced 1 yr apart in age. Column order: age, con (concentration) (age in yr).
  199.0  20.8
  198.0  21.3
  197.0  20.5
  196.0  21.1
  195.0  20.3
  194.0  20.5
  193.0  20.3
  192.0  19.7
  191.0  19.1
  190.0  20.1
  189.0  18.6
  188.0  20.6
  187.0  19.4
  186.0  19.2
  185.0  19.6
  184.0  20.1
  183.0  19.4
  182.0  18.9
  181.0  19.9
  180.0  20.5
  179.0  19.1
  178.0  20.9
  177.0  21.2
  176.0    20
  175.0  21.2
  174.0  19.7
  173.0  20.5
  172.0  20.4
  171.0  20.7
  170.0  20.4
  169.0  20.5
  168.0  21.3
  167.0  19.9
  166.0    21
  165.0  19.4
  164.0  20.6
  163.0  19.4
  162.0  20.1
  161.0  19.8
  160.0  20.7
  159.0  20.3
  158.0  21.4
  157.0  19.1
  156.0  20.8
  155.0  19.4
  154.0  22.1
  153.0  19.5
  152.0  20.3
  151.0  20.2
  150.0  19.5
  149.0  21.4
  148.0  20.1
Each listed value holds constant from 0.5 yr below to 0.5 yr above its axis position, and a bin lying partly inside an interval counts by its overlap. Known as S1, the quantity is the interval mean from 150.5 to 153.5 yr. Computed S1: 20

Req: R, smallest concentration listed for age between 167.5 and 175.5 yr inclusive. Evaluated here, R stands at 19.7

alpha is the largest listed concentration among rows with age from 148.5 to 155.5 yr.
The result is 22.1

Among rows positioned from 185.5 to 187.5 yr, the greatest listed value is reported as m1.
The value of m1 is 19.4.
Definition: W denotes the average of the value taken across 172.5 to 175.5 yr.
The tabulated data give 20.5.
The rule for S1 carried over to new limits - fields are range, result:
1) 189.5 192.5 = 19.6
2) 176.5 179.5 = 20.4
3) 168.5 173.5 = 20.5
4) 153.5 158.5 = 20.6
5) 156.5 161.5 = 20.3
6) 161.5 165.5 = 19.9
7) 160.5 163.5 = 19.8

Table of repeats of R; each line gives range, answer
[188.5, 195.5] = 18.6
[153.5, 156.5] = 19.4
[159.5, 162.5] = 19.8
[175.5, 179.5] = 19.1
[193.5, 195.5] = 20.3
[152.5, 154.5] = 19.5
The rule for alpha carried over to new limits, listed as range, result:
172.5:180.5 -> 21.2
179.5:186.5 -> 20.5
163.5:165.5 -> 20.6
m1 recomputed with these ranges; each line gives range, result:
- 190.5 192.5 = 19.7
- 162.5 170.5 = 21.3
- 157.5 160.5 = 21.4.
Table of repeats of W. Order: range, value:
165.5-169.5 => 20.7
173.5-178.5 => 20.6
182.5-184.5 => 19.8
